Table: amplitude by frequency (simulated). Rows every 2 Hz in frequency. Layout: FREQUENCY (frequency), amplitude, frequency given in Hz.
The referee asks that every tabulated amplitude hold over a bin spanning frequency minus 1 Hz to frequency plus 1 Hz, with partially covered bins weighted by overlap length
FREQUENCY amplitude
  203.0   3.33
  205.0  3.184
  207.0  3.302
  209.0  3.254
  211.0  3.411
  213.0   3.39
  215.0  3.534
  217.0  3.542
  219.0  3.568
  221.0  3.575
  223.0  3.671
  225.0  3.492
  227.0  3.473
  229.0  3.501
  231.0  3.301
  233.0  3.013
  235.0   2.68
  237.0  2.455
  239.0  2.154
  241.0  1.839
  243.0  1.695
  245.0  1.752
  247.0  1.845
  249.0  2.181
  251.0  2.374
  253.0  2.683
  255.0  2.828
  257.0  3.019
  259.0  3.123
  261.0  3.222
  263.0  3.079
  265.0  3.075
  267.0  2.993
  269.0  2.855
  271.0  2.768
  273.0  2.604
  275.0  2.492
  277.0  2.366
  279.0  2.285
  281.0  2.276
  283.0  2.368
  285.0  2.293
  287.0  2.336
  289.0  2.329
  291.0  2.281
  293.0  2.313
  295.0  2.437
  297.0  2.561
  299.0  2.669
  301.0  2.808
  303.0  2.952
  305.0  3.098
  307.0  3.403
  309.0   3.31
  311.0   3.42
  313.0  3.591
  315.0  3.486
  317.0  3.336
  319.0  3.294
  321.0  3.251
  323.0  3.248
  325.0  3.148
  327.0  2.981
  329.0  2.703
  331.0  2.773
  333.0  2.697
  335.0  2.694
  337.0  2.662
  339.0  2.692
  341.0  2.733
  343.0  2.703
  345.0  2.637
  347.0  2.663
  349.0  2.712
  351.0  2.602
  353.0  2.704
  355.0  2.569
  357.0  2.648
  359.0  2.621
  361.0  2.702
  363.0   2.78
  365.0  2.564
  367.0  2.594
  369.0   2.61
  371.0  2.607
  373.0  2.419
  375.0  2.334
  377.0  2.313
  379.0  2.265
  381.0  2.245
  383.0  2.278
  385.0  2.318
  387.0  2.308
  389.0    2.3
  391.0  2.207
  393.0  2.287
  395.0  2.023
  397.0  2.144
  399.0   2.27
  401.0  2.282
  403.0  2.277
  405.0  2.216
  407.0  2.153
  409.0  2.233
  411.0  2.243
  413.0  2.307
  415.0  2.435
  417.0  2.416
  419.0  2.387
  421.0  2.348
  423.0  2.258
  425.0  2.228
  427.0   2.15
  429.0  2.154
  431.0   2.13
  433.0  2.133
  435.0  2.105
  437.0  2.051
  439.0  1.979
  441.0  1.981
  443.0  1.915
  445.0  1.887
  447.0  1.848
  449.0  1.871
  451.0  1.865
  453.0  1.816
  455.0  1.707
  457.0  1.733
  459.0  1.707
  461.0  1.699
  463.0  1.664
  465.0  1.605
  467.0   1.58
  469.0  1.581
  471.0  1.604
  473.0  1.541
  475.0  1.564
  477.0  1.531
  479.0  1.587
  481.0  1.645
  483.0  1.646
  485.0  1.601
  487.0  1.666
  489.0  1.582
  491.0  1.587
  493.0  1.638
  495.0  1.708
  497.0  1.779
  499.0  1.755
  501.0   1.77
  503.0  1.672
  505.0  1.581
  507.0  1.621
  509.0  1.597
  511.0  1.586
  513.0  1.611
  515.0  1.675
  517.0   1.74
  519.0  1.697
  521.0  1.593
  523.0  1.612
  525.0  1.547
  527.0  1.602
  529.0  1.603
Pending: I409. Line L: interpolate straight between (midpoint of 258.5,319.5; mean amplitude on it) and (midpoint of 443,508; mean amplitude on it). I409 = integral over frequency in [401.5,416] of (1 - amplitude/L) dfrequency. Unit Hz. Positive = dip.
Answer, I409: -1.3 Hz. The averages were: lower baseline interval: 2.81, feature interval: 2.27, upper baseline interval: 1.68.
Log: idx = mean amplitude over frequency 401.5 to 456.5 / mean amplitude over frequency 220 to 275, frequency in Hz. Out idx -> 0.8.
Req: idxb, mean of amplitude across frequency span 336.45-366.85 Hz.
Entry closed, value 2.66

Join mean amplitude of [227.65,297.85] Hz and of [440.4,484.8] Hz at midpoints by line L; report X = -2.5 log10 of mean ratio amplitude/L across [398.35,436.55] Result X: -0.183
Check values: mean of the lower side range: 2.56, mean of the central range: 2.25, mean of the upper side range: 1.7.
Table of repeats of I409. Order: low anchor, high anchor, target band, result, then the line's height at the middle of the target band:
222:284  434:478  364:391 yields -3.4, 2.12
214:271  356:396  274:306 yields 2.6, 2.71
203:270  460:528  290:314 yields -2.7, 2.61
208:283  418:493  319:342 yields -4.3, 2.43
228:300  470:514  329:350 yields -4.2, 2.25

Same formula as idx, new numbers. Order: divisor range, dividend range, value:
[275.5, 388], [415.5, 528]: 0.66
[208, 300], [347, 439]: 0.85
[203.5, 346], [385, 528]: 0.66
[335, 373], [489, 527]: 0.62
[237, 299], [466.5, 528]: 0.66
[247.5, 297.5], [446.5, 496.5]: 0.64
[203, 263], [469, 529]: 0.55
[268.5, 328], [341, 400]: 0.88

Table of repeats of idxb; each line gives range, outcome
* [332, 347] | 2.69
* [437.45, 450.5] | 1.92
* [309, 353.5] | 2.95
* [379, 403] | 2.24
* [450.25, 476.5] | 1.66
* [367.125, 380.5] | 2.43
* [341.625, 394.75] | 2.49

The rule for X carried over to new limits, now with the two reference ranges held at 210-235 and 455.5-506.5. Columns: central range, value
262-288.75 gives 0.18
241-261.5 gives 0.31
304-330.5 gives -0.17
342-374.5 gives -0.06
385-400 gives 0.01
